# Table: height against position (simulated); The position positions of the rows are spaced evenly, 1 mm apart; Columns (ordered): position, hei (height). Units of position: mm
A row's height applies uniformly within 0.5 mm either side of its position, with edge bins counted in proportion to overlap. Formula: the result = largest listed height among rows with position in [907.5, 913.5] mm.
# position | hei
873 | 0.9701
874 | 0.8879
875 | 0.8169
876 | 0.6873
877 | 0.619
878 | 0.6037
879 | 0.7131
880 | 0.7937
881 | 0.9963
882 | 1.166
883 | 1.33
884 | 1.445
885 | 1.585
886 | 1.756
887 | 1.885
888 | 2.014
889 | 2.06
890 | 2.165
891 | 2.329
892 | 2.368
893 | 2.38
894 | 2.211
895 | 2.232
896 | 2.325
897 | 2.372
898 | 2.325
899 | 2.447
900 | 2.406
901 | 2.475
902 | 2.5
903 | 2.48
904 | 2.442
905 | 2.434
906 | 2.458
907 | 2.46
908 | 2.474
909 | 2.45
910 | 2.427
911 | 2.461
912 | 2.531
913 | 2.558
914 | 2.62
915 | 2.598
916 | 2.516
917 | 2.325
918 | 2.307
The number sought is 2.558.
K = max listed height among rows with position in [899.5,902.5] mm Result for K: 2.5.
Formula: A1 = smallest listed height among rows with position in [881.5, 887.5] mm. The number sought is 1.166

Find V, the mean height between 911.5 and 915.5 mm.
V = 2.58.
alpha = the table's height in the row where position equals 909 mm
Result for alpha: 2.45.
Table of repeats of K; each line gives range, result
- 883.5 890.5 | 2.165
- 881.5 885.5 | 1.585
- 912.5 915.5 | 2.62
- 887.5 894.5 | 2.38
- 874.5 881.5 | 0.9963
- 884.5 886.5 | 1.756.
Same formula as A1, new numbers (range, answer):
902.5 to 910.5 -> 2.427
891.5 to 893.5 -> 2.368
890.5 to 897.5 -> 2.211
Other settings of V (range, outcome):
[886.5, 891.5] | 2.09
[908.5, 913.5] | 2.49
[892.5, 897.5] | 2.3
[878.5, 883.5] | 1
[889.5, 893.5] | 2.31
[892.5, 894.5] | 2.3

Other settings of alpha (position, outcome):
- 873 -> 0.9701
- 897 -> 2.372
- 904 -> 2.442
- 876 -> 0.6873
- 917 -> 2.325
